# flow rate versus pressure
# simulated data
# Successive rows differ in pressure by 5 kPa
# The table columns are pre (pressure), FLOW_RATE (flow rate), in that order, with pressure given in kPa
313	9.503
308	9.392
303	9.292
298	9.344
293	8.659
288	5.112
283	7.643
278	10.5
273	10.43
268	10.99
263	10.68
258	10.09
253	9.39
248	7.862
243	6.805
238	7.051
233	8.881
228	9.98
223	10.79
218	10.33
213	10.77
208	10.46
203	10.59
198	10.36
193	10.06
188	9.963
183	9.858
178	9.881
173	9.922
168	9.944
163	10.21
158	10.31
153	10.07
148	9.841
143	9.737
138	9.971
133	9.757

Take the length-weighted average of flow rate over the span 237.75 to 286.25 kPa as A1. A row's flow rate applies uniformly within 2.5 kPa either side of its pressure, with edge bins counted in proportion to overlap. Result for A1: 9.18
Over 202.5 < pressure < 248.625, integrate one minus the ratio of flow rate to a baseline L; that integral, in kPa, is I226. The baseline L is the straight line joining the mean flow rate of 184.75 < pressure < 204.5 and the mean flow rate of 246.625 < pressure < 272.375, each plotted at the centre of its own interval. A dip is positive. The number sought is 3.3 kPa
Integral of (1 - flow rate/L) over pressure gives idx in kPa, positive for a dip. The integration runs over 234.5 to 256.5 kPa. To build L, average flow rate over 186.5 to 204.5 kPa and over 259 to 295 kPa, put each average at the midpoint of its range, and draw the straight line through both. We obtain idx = 3.8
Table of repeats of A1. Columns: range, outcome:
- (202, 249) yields 9.36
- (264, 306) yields 9.06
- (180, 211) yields 10.2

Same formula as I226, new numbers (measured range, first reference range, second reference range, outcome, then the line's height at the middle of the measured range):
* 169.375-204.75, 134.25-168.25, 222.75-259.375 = -2.2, 9.49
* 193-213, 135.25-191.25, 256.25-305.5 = -1.5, 9.73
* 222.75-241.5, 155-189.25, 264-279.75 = 2.8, 10.4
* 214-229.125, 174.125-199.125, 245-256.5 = -1.9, 9.28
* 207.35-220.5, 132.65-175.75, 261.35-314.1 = -1.2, 9.63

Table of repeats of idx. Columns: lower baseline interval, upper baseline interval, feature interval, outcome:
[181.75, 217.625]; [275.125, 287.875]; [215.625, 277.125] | -2.0 kPa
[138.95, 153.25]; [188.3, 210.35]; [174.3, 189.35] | 0.4 kPa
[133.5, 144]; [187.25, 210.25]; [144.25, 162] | -0.2 kPa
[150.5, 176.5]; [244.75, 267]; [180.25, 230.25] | -2.5 kPa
